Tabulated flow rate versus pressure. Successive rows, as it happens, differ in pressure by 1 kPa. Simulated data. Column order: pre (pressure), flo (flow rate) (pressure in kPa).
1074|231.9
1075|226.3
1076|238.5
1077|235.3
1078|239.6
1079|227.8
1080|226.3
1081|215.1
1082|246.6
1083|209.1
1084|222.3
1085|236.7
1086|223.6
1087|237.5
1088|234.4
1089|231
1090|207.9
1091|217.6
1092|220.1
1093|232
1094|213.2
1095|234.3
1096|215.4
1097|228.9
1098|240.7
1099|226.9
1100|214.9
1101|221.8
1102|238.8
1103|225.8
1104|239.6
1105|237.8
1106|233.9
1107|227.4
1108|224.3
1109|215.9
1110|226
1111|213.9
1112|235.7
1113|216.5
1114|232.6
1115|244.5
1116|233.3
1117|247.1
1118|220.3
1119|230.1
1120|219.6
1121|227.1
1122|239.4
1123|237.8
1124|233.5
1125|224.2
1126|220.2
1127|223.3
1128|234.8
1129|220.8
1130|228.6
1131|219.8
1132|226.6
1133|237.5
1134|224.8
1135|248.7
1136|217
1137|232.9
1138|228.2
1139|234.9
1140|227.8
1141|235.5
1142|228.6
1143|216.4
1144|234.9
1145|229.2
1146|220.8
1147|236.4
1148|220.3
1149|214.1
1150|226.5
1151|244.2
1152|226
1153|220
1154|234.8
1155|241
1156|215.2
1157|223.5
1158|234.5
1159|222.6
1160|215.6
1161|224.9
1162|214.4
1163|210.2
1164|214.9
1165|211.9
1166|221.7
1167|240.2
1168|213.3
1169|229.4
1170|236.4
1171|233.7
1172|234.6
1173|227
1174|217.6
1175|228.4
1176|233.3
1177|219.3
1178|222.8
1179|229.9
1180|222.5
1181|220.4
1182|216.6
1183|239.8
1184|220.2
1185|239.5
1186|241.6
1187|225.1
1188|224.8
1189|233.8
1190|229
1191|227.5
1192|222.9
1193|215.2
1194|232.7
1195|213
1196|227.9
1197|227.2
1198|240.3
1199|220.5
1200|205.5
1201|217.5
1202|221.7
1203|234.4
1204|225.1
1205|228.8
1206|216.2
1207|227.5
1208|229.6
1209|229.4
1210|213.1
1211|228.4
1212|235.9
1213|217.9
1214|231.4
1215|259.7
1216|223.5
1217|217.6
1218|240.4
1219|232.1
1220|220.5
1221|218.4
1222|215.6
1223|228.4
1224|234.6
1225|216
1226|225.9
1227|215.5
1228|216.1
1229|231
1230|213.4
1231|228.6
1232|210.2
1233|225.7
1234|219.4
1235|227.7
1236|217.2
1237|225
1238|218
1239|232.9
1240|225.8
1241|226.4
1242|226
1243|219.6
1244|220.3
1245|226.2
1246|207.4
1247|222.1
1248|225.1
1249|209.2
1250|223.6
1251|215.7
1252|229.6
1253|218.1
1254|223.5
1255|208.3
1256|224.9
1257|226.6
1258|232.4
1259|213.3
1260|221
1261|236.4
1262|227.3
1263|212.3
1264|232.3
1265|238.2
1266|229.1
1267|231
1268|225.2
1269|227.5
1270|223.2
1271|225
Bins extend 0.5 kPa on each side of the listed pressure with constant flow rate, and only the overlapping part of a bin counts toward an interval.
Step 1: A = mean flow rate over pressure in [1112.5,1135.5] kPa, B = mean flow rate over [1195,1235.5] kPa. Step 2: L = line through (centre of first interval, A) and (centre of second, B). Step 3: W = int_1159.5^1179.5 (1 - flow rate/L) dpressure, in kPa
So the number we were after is 0.3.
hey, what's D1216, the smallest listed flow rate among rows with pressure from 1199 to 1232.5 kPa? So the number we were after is 205.5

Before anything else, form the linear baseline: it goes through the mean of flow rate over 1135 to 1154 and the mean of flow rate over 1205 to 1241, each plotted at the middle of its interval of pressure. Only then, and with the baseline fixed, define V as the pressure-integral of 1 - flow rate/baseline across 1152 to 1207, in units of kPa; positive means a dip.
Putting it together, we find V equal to 0.4 kPa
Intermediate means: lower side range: 228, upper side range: 225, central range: 225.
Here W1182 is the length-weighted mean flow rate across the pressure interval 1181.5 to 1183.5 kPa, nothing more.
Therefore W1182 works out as 228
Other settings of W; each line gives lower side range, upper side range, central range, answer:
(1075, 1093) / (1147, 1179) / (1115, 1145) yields -0.46 kPa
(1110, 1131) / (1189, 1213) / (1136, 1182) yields 0.22 kPa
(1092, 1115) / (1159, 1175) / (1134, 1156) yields -0.43 kPa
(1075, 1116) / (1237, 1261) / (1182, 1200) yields -0.25 kPa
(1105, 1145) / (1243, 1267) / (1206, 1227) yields -0.20 kPa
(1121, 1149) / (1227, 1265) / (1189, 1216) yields -0.17 kPa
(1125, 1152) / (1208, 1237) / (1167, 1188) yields -0.11 kPa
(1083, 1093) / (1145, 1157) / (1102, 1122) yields -0.32 kPa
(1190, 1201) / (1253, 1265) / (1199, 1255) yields 0.05 kPa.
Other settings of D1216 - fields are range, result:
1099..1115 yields 213.9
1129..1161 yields 214.1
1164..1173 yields 211.9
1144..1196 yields 210.2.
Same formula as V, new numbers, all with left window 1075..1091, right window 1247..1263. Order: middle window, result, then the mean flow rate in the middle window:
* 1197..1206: 0.0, 224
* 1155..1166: 0.3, 220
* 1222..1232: 0.0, 222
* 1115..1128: -0.2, 230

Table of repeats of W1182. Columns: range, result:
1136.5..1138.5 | 231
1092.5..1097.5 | 225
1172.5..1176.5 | 227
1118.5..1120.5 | 225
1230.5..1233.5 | 222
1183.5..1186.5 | 234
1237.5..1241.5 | 226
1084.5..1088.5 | 233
